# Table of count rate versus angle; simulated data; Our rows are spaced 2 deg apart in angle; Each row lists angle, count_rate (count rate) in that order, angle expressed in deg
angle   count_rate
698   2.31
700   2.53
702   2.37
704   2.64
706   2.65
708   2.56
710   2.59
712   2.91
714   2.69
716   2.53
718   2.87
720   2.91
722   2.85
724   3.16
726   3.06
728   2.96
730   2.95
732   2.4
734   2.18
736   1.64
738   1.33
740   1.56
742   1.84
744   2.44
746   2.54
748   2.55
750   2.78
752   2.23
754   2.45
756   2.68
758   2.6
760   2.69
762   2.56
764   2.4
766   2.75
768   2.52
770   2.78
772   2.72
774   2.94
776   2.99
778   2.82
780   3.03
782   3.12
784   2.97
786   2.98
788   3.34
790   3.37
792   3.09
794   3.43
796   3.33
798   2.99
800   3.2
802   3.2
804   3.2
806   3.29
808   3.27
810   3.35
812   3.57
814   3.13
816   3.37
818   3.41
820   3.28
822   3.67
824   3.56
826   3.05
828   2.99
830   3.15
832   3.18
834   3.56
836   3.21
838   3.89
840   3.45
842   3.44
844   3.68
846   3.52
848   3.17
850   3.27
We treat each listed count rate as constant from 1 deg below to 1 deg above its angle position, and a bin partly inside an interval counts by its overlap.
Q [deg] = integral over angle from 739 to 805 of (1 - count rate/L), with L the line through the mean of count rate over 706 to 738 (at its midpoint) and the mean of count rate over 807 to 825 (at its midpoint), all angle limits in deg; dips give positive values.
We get 5.76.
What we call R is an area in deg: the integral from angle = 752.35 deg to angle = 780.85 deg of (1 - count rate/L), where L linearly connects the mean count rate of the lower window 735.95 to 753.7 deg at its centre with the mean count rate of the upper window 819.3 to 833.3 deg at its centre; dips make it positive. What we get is -2.9 deg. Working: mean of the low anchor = 2.14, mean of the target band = 2.7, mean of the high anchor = 3.27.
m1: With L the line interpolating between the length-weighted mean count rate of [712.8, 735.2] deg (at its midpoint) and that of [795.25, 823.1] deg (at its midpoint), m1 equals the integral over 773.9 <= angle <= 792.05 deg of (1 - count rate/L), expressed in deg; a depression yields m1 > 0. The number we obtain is 0.4 deg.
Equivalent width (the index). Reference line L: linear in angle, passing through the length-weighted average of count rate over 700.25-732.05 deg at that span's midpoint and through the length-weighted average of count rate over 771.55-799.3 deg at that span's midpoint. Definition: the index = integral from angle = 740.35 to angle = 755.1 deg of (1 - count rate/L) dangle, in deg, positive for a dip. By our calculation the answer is 2.7 deg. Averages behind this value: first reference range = 2.76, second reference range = 3.09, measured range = 2.37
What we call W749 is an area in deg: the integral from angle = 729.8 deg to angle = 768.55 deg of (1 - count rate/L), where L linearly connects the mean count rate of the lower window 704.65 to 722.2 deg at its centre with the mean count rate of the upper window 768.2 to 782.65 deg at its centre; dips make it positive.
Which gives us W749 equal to 6.59 deg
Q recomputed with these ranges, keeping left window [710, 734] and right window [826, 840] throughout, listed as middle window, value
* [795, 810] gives -0.2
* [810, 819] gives -0.4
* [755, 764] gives 1.1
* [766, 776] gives 0.9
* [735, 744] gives 3.7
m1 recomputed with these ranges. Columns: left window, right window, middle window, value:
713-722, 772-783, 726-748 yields 4.5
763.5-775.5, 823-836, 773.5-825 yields -4.4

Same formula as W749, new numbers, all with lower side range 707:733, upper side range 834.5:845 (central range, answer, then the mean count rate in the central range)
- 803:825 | 0.0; 3.37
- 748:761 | 1.9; 2.57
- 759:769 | 1.6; 2.58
